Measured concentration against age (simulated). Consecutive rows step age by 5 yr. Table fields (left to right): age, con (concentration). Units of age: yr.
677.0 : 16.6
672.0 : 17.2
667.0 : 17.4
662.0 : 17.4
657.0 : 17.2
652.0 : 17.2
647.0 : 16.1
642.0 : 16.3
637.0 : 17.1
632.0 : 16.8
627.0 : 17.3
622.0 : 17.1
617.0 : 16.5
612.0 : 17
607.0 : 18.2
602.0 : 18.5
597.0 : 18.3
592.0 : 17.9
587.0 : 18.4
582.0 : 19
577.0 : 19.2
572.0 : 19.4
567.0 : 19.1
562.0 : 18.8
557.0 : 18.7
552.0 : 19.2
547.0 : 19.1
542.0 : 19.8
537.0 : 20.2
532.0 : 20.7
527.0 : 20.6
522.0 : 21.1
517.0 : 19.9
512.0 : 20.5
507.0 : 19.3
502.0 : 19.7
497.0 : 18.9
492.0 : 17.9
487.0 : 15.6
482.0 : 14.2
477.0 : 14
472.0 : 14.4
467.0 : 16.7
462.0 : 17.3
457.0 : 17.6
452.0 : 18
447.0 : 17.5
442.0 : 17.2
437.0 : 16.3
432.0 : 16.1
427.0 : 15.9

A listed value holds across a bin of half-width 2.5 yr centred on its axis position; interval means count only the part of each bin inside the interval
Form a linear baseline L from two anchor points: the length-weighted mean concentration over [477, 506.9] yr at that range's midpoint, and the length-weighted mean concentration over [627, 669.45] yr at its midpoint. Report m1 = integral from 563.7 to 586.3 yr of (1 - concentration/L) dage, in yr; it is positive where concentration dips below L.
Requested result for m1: -2.7 yr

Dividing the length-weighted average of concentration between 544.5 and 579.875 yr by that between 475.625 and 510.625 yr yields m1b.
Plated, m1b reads 1.10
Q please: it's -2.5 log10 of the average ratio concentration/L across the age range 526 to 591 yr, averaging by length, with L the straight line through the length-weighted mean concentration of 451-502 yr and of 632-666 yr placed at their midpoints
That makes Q -0.157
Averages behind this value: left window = 16.6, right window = 16.9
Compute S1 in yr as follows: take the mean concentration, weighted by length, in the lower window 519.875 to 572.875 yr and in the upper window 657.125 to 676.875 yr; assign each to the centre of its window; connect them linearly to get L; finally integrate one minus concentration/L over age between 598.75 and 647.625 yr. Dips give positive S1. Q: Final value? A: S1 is 2.7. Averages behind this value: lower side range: 19.7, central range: 17.1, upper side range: 17.2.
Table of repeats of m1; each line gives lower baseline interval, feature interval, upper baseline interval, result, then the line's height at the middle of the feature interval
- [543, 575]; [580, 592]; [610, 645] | -0.2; 18.2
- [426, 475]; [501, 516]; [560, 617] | -2.1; 17.4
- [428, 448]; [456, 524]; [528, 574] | 1.4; 18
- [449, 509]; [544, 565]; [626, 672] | -2.5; 17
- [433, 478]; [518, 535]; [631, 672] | -4.0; 16.7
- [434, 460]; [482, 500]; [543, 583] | 0.9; 18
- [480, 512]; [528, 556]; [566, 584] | -1.7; 18.6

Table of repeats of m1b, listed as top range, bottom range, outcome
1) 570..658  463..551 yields 0.96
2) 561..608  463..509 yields 1.12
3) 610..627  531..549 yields 0.85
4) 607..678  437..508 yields 1.00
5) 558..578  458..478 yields 1.20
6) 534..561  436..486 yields 1.19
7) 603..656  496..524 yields 0.85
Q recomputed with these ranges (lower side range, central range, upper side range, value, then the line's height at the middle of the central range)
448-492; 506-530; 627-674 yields -0.24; 16.4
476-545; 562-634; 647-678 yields -0.01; 17.8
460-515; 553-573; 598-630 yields -0.10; 17.3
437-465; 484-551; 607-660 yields -0.13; 17.2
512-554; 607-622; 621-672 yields 0.05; 17.9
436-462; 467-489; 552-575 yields 0.20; 17.8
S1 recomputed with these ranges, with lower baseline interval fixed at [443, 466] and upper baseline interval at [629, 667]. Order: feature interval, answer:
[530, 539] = -1.7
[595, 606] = -0.8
